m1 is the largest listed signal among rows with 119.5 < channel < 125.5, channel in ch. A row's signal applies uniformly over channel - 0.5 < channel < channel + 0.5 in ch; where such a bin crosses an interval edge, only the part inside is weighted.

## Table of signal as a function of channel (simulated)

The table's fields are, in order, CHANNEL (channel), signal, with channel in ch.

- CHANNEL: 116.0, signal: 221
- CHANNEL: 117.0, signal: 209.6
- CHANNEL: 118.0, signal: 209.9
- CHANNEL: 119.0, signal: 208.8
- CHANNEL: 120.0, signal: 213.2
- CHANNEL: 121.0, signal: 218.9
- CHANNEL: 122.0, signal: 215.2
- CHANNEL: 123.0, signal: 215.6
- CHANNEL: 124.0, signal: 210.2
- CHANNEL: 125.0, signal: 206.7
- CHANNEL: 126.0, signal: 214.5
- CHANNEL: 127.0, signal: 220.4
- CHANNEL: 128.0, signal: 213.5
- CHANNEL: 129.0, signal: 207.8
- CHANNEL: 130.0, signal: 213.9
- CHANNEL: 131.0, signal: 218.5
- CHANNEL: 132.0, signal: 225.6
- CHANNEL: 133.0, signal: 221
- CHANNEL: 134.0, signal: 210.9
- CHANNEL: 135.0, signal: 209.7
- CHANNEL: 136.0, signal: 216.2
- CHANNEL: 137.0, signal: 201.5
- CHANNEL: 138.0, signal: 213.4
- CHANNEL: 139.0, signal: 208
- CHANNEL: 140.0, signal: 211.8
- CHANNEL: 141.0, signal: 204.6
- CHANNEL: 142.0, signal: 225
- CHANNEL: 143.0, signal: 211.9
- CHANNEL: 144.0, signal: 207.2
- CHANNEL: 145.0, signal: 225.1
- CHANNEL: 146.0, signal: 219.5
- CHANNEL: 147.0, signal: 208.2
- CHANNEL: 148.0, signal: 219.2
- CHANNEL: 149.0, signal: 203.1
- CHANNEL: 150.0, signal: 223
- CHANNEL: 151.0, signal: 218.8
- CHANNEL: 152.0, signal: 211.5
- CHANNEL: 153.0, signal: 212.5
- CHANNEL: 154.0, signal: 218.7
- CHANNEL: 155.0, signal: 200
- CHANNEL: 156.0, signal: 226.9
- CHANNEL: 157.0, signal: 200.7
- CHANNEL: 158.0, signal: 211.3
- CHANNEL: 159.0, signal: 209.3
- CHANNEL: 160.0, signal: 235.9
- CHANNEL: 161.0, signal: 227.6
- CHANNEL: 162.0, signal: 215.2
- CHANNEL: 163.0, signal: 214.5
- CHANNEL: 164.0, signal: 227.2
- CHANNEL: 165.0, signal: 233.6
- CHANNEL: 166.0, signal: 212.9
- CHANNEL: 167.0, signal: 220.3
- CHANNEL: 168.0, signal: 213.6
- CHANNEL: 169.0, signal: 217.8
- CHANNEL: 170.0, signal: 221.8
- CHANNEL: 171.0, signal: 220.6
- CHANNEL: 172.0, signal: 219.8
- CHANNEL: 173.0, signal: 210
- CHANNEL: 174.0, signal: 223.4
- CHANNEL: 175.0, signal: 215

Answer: 218.9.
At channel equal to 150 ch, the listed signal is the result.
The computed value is 223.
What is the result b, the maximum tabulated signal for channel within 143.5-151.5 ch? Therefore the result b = 225.1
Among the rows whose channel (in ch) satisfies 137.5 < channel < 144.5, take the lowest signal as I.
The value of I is 204.6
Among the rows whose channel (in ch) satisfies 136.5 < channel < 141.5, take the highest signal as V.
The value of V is 213.4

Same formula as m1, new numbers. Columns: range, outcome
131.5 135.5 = 225.6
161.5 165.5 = 233.6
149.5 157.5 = 226.9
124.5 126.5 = 214.5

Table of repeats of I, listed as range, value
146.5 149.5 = 203.1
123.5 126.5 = 206.7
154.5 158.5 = 200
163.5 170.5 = 212.9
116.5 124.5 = 208.8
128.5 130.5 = 207.8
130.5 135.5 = 209.7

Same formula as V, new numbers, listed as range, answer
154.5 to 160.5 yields 235.9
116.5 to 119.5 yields 209.9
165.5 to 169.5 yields 220.3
